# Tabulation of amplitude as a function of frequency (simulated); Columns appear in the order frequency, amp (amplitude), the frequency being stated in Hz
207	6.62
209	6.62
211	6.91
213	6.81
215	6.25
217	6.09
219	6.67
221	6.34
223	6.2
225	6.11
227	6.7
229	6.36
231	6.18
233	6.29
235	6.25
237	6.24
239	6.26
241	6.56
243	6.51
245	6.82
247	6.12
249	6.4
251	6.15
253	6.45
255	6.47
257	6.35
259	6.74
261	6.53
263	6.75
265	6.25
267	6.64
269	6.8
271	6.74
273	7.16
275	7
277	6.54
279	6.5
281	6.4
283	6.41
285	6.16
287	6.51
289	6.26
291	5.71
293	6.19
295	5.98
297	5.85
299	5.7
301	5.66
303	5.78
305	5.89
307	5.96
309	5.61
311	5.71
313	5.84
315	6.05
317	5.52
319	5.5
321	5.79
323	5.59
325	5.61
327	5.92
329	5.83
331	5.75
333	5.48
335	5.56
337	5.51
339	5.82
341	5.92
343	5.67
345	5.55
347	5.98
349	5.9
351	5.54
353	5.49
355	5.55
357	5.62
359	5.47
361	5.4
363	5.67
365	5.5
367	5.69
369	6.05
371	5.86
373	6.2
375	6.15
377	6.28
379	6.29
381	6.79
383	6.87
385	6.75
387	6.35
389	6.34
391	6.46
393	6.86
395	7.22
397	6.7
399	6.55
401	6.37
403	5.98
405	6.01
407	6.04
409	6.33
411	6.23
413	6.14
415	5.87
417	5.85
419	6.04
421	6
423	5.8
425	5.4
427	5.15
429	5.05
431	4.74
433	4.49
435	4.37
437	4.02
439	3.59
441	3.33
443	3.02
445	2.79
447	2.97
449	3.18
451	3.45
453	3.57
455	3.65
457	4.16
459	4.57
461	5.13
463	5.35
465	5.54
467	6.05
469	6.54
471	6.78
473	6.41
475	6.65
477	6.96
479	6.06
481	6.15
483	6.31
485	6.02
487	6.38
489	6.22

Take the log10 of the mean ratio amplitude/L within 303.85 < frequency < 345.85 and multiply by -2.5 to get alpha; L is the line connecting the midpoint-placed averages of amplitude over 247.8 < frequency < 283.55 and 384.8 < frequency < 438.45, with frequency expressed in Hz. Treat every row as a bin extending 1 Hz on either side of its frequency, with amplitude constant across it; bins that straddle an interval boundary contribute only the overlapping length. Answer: 0.10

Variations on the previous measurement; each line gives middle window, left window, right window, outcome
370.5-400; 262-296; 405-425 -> -0.07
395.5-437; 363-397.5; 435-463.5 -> -0.15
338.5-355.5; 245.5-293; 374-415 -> 0.13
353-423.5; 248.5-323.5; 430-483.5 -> -0.15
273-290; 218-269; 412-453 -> -0.08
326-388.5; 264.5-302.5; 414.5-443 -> -0.06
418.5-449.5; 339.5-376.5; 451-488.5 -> 0.28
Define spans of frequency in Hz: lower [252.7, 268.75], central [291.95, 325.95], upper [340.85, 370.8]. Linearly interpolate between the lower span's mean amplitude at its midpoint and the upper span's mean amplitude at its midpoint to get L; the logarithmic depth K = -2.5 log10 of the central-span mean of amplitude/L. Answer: 0.06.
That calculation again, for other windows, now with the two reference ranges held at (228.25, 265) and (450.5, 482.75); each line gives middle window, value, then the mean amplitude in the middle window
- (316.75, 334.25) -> 0.08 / 5.67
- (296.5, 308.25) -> 0.07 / 5.8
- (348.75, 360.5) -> 0.07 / 5.57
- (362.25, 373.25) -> 0.02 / 5.81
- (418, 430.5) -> 0.02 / 5.54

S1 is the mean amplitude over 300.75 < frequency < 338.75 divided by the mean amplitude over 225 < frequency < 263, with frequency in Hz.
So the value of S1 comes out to 0.89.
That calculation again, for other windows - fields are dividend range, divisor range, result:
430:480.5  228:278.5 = 0.72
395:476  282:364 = 0.90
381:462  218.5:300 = 0.82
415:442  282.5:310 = 0.83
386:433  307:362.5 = 1.06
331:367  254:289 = 0.86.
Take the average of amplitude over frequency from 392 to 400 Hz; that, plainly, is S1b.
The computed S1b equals 6.83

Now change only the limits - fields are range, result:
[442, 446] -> 2.91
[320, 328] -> 5.73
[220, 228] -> 6.34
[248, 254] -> 6.33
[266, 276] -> 6.87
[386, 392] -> 6.38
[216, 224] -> 6.33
